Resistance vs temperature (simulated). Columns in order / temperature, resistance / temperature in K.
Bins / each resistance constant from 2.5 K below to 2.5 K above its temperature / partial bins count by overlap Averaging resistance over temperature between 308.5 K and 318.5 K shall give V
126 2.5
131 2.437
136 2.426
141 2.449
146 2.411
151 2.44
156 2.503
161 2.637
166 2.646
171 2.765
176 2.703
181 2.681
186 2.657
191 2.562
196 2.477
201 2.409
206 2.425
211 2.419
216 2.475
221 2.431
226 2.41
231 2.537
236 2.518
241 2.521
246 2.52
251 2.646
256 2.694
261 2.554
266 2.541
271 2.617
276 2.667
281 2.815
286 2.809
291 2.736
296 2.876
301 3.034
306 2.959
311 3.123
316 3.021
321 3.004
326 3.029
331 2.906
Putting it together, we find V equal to 3.07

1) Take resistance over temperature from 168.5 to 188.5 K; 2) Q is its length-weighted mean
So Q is 2.7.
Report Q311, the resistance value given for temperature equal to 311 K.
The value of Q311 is 3.123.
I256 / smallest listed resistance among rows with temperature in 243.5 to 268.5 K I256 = 2.52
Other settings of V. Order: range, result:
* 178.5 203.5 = 2.56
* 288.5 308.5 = 2.9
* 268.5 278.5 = 2.64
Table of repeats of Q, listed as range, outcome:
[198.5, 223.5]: 2.43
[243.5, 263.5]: 2.6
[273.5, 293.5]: 2.76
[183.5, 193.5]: 2.61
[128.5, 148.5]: 2.43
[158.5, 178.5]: 2.69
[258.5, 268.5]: 2.55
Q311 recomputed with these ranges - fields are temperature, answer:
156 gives 2.503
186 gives 2.657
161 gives 2.637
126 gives 2.5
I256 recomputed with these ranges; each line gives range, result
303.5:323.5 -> 2.959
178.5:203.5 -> 2.409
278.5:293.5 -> 2.736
